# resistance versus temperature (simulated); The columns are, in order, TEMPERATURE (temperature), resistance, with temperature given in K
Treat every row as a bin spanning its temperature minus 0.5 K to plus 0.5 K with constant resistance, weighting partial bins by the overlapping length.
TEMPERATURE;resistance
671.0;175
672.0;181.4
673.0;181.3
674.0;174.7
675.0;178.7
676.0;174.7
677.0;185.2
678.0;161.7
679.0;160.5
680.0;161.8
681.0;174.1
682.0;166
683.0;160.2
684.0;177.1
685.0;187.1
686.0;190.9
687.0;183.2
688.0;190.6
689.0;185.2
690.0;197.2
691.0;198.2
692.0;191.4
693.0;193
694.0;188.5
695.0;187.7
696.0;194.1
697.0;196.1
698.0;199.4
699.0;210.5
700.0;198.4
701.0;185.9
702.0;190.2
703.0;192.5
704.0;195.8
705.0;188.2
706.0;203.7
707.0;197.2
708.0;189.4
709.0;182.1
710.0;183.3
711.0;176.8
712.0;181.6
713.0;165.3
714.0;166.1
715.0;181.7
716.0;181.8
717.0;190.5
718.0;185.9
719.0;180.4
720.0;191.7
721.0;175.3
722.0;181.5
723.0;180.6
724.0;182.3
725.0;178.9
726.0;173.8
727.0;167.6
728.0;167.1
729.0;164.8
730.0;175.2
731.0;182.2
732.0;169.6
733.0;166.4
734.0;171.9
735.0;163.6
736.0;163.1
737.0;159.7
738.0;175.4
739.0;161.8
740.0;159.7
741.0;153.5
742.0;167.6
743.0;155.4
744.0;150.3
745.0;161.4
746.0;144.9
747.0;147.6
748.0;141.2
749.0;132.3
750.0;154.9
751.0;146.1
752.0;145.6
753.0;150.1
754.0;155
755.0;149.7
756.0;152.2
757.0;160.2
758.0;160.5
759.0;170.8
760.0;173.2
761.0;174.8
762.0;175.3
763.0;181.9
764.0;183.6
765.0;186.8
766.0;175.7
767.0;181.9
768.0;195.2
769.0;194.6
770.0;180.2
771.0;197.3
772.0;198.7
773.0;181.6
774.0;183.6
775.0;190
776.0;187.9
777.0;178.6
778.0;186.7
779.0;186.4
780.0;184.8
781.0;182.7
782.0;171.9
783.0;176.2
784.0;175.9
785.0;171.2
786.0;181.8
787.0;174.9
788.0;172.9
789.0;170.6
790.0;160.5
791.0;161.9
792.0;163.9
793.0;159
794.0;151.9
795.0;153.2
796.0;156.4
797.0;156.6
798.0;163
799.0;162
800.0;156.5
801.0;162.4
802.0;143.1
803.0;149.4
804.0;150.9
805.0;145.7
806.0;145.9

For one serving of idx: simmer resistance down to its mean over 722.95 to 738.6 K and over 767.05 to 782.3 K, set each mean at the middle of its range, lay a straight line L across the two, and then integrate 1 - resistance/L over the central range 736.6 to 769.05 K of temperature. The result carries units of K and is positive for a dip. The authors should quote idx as 2.99 K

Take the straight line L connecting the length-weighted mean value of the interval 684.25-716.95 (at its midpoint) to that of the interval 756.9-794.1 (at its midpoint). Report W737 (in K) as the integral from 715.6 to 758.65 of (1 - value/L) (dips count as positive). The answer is 4.49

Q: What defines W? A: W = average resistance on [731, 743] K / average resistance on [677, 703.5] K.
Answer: 0.89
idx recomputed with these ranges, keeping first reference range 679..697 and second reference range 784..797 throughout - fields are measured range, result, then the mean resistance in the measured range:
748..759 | 1.3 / 151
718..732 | 0.0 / 177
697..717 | -0.9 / 188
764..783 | -2.0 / 185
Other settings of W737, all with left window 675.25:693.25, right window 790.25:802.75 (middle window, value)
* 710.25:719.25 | -0.3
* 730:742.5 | 0.2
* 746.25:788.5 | -2.5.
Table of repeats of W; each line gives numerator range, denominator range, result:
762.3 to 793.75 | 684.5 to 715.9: 0.95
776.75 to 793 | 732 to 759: 1.12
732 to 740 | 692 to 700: 0.85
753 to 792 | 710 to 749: 1.04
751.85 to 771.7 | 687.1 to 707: 0.89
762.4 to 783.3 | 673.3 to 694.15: 1.03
